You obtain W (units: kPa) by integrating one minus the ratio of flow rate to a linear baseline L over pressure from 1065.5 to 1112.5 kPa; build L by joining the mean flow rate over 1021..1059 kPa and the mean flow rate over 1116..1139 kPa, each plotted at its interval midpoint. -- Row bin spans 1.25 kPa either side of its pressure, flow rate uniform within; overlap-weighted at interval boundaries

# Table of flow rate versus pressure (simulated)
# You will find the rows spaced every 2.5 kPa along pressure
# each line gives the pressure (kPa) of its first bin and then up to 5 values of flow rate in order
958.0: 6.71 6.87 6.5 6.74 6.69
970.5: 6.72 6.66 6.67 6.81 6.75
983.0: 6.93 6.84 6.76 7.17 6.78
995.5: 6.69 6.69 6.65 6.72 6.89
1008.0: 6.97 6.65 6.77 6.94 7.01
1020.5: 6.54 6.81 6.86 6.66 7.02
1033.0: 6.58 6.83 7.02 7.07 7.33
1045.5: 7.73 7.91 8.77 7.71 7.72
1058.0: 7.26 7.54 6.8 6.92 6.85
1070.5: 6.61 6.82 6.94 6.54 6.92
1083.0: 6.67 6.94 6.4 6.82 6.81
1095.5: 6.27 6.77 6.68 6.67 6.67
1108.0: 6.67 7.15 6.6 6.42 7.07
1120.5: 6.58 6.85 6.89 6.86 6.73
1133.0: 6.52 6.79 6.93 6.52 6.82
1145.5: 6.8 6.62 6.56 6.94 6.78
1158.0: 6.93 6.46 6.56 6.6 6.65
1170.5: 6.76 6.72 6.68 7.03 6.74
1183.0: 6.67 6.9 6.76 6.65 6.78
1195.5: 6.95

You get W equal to 1.8 kPa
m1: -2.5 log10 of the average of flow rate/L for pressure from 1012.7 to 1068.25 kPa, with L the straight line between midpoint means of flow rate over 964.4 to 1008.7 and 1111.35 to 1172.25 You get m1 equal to -0.064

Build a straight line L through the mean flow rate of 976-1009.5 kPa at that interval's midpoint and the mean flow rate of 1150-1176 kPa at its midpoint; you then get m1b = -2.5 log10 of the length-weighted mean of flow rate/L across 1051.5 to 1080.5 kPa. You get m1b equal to -0.05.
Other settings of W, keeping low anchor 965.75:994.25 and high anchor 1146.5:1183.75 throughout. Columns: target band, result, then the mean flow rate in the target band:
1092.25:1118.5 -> 0.2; 6.69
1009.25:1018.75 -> -0.1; 6.83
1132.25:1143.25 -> 0.0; 6.72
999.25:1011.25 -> 0.0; 6.78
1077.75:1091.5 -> 0.0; 6.73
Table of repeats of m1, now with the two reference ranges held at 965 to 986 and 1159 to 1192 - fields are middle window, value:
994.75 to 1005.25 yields 0.01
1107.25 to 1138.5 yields -0.01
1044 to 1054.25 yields -0.19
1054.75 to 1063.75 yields -0.09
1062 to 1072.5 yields -0.01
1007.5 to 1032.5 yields -0.01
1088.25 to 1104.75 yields 0.01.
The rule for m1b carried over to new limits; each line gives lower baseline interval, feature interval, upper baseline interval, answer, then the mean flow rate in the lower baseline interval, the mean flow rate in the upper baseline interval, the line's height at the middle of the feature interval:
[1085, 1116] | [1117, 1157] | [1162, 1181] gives -0.01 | 6.68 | 6.72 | 6.7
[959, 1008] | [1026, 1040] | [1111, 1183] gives -0.01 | 6.77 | 6.73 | 6.76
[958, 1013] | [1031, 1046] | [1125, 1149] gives -0.05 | 6.77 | 6.74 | 6.76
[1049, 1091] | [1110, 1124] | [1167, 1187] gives 0.03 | 7.08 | 6.77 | 6.94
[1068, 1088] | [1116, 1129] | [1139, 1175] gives -0.02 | 6.76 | 6.7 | 6.72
